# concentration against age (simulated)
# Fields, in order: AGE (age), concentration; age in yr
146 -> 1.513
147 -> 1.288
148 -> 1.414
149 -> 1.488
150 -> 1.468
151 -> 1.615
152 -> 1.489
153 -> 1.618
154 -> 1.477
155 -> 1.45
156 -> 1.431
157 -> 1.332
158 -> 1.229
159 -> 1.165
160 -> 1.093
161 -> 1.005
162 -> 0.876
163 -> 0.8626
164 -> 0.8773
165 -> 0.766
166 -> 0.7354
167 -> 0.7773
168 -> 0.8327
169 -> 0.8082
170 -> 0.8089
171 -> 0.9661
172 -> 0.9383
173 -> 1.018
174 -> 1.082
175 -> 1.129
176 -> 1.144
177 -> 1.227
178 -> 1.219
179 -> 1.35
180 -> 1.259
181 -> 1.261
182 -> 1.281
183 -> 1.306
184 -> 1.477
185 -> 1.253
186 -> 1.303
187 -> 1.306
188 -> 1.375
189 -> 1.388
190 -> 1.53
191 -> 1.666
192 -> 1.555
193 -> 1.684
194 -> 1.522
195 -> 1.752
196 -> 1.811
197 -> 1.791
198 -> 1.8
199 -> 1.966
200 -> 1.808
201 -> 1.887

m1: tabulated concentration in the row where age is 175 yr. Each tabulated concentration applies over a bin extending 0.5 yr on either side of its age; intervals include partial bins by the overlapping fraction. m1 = 1.129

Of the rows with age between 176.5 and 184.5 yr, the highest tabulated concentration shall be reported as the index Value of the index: 1.477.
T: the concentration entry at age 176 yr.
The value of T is 1.144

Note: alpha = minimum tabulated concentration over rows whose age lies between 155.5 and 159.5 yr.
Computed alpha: 1.165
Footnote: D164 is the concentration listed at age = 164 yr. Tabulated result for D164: 0.8773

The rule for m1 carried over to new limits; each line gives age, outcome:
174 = 1.082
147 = 1.288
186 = 1.303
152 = 1.489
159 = 1.165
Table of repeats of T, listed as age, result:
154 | 1.477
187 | 1.306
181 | 1.261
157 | 1.332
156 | 1.431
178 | 1.219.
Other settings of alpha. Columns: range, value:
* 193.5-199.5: 1.522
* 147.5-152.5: 1.414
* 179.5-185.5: 1.253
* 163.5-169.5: 0.7354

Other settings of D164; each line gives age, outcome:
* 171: 0.9661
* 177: 1.227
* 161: 1.005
